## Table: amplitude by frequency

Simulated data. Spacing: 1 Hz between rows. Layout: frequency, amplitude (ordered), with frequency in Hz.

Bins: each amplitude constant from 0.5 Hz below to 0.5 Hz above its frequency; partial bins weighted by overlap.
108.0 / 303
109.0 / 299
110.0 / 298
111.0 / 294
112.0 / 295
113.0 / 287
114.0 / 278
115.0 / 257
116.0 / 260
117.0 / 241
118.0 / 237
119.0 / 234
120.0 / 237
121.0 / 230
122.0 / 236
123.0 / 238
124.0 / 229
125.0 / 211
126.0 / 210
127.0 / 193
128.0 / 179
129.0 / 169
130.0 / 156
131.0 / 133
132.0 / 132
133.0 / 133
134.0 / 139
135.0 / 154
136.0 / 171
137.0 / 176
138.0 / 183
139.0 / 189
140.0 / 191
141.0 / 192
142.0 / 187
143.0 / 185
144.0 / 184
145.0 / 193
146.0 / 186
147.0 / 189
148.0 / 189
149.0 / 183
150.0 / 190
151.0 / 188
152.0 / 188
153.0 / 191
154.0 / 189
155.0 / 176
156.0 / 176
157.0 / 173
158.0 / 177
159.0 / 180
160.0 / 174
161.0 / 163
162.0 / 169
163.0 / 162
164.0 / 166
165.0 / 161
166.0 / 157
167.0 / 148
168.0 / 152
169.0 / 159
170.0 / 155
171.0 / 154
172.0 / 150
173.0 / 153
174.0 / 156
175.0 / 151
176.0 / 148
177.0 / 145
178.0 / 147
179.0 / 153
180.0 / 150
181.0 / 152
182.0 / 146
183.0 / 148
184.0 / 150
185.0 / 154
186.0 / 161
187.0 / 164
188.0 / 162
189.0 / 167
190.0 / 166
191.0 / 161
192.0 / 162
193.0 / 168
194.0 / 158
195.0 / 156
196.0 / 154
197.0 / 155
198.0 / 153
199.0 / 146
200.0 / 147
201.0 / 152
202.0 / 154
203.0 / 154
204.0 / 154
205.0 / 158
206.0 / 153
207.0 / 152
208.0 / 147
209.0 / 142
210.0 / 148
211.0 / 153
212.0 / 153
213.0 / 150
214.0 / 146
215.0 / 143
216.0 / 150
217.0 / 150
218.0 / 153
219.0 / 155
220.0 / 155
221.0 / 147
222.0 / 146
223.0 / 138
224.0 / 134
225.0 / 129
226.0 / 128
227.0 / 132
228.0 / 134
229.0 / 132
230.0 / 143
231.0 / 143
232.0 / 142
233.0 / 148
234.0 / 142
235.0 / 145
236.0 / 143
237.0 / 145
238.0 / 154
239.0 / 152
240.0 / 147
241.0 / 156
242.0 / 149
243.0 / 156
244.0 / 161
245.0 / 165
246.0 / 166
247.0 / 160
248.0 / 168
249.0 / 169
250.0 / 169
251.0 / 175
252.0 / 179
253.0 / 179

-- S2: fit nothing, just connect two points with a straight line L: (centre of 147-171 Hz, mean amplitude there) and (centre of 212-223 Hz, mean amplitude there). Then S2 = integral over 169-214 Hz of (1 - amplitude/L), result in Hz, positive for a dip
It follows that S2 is 1.6 Hz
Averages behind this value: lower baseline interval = 172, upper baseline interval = 149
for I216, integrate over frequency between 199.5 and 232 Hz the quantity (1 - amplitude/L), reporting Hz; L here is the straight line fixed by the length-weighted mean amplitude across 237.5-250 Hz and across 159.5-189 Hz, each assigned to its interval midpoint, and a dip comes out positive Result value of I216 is 2.40 Hz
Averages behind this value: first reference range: 156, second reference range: 159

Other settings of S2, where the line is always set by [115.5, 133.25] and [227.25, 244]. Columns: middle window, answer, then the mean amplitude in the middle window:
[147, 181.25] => 3.3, 166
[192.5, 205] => 0.8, 154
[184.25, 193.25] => 0.4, 162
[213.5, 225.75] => 0.7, 145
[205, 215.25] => 0.6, 149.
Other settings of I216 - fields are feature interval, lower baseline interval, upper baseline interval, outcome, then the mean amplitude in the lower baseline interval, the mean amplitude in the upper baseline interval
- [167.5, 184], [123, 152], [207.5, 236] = 1.27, 180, 144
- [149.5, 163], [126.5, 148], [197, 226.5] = -1.02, 172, 148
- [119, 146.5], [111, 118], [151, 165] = 5.16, 269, 176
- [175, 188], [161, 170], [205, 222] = 0.35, 159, 150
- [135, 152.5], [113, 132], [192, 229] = 1.37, 218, 148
